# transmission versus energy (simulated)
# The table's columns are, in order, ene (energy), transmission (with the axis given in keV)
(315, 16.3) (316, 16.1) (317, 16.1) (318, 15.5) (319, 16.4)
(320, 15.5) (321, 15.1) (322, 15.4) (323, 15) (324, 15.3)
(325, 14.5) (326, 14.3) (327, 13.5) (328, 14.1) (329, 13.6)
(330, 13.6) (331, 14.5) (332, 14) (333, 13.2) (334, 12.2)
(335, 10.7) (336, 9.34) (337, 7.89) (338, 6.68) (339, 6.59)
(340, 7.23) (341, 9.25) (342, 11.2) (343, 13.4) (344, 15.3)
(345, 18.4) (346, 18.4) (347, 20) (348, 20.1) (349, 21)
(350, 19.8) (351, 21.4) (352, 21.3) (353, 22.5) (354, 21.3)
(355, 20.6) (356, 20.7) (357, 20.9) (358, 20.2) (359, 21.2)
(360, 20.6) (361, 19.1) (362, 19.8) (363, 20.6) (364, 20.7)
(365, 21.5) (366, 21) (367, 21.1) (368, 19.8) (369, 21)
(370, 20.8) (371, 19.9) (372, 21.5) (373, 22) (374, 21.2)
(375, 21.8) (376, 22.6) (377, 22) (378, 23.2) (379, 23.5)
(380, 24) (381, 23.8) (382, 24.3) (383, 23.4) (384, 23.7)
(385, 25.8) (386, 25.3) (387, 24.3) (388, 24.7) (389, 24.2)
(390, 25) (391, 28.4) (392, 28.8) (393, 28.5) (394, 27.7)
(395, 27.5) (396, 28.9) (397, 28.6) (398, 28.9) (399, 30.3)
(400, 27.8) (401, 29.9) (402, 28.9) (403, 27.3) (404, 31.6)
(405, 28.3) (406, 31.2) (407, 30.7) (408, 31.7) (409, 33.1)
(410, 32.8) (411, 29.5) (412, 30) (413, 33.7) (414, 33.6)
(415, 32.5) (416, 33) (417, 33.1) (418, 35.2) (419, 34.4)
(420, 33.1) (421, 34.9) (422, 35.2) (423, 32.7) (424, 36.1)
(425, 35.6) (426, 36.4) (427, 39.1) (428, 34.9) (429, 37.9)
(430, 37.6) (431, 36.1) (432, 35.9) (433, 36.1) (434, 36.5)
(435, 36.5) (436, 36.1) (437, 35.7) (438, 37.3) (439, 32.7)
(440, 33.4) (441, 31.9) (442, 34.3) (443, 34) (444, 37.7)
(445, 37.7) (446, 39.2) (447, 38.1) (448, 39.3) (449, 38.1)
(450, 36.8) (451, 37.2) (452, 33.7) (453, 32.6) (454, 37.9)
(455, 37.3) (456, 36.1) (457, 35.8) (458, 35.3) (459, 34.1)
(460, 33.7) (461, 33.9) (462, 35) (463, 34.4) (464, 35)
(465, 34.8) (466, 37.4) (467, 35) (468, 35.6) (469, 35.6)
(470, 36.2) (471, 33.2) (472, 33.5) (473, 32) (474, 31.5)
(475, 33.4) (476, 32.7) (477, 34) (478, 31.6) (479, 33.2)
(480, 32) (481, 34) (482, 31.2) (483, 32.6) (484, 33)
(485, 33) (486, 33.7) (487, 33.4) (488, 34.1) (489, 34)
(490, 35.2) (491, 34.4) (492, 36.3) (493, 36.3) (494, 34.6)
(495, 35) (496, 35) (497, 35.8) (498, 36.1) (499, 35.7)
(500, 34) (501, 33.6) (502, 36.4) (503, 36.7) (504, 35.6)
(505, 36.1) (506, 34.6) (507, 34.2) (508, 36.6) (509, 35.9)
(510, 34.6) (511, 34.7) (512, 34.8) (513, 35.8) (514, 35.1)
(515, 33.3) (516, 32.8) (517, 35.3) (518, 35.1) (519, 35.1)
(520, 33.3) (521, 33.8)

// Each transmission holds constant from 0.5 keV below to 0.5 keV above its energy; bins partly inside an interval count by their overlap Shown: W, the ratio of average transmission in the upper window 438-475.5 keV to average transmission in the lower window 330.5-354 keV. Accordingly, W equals 2.40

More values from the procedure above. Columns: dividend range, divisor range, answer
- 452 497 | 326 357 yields 2.27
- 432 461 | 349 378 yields 1.71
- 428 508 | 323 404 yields 1.73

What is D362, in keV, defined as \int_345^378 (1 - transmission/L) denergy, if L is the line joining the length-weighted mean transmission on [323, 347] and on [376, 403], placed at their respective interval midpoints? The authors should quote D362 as -3.16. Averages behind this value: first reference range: 12.7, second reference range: 26.2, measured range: 20.8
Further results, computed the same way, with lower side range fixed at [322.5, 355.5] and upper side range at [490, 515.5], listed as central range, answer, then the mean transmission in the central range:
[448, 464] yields -3.4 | 35.6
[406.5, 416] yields -3.2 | 32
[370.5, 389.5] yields -3.1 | 23.2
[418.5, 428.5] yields -3.9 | 35.2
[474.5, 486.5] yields -0.1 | 32.9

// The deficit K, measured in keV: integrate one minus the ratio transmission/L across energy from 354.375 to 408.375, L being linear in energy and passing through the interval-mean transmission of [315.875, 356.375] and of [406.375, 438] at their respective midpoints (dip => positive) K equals 1.91 keV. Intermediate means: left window 15.1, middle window 24.4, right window 34.5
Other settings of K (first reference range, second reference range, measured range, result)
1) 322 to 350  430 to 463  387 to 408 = -1.9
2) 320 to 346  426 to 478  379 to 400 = -2.4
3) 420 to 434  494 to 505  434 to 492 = 1.4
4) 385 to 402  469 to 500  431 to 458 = -4.3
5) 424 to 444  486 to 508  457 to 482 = 1.0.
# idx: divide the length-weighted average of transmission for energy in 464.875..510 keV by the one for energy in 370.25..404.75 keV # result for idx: 1.35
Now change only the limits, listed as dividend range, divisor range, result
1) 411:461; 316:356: 2.35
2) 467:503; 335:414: 1.50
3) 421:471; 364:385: 1.62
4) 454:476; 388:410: 1.20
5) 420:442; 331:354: 2.42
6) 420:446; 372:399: 1.42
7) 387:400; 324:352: 1.96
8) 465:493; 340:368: 1.77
